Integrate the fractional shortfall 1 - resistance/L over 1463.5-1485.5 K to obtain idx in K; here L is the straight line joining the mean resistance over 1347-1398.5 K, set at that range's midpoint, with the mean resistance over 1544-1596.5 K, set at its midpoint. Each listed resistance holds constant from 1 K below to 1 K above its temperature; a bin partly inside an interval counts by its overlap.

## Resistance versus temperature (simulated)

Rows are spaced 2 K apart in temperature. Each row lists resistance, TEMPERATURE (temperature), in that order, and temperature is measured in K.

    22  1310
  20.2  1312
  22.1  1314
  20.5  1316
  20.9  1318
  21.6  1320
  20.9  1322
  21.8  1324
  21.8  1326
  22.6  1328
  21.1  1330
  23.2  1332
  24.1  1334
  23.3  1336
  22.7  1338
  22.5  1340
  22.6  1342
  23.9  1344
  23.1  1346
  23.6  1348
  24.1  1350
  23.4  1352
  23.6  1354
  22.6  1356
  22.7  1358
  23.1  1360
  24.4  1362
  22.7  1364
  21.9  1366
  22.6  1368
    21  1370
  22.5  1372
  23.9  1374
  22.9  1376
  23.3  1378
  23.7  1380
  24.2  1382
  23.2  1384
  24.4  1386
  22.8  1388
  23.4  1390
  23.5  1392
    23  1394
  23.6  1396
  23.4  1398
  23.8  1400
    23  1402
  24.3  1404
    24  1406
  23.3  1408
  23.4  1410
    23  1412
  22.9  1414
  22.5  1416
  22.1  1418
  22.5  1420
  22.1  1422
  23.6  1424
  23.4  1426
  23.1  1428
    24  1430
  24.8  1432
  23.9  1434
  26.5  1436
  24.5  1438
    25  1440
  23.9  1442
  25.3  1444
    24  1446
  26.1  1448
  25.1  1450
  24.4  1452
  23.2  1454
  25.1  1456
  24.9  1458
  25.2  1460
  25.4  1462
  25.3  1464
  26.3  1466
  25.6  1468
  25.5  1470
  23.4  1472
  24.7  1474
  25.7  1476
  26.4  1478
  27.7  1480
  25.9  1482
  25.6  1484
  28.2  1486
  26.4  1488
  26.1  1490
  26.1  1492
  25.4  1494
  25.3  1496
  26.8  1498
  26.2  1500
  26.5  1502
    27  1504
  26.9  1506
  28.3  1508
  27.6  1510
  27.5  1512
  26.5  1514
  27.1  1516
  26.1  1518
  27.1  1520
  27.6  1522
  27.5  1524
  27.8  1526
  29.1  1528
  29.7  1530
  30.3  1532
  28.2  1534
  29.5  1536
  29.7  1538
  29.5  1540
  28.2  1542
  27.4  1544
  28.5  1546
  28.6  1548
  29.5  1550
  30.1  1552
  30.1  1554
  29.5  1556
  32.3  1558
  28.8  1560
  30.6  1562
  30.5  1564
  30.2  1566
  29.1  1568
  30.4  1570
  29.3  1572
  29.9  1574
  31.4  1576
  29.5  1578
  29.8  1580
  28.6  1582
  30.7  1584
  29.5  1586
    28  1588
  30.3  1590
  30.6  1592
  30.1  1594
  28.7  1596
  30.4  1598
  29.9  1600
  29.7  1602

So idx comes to 0.72 K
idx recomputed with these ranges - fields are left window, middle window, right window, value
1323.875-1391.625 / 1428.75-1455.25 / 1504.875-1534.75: 0.9 K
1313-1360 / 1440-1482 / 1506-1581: 2.0 K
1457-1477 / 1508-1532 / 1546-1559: 0.3 K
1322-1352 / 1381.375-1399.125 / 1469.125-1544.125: 0.5 K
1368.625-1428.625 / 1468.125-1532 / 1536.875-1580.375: 1.3 K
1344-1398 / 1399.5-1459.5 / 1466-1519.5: 1.9 K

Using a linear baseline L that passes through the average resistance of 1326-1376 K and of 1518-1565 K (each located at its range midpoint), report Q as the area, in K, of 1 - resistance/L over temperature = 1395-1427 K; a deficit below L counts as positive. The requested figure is 2.2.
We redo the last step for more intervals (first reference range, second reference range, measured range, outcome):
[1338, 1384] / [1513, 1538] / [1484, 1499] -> 0.4 K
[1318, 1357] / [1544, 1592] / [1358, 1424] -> 3.3 K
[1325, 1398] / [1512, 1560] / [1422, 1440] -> 0.8 K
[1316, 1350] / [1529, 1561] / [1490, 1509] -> 1.0 K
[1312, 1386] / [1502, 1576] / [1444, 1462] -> 0.8 K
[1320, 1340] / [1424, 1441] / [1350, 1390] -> 0.0 K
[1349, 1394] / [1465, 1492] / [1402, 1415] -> 0.4 K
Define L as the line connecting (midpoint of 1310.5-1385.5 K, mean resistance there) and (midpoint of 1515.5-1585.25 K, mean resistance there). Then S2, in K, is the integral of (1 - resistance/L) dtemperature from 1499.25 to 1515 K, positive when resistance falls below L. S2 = 0.42 K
